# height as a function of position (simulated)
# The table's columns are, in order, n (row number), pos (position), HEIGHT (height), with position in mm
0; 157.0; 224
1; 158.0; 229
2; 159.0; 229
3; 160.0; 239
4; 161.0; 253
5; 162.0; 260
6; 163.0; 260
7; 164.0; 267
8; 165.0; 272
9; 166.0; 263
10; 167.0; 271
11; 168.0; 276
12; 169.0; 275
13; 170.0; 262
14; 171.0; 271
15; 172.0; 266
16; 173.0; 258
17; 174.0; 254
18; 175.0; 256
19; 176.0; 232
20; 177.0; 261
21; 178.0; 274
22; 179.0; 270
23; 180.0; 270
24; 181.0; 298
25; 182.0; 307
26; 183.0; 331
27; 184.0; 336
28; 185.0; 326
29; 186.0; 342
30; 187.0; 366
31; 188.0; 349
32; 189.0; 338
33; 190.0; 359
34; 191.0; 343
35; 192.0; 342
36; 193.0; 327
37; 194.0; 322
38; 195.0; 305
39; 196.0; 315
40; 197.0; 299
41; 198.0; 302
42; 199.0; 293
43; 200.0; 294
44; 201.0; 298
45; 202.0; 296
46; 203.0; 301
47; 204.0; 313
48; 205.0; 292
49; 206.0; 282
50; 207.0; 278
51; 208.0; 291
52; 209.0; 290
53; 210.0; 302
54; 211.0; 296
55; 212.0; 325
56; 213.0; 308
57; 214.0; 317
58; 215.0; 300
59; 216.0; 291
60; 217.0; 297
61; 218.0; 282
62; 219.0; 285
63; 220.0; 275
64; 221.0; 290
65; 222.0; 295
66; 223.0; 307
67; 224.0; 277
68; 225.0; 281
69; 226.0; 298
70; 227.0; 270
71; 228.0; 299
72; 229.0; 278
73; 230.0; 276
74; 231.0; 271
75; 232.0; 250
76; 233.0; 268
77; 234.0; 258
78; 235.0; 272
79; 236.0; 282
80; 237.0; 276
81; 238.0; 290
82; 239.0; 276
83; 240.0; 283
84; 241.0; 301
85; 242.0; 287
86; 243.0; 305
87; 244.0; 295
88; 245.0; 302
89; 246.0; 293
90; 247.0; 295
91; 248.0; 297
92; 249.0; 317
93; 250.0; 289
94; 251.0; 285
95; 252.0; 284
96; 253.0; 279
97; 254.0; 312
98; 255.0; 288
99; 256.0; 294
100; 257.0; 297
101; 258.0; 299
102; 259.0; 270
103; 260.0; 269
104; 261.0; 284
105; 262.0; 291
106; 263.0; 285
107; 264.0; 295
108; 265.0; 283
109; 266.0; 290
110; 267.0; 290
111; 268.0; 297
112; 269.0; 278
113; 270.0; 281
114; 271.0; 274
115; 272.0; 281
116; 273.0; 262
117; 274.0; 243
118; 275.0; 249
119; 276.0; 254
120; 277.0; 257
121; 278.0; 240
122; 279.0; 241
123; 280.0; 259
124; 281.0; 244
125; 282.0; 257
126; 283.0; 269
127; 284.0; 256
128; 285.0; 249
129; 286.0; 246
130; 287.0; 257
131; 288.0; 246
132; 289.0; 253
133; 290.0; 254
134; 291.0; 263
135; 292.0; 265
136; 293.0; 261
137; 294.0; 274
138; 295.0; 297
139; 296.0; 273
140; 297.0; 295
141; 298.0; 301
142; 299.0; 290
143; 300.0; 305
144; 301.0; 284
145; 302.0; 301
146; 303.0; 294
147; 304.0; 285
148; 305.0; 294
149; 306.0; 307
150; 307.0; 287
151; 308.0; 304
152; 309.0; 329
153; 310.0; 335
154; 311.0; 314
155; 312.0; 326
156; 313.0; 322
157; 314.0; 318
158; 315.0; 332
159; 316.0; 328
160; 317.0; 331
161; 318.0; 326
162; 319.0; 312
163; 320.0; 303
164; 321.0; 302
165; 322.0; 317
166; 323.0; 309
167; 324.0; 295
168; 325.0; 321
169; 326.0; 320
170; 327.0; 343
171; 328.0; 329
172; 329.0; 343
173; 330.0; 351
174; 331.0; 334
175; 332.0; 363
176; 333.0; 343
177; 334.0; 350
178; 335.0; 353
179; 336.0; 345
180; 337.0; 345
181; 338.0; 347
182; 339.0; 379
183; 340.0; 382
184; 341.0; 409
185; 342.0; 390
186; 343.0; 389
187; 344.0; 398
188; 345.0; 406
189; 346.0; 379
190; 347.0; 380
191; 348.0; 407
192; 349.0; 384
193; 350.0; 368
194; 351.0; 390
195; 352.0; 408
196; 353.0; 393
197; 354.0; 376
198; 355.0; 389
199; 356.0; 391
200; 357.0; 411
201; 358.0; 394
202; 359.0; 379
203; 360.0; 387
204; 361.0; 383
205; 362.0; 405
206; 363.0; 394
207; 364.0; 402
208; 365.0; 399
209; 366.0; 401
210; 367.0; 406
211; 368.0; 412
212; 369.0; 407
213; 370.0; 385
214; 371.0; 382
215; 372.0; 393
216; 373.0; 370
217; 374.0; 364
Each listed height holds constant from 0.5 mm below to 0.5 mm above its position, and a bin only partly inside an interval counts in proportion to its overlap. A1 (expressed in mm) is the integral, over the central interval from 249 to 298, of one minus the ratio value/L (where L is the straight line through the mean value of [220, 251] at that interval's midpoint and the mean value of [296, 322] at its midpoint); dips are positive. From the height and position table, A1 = 4.0 mm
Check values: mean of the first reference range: 286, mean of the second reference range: 308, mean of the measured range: 273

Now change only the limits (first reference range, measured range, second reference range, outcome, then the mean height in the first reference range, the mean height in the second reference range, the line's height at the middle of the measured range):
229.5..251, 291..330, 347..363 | 4.8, 285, 391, 350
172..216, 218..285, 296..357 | 8.3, 303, 341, 319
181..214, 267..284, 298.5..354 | 3.5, 314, 340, 330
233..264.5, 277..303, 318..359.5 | 4.4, 288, 361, 322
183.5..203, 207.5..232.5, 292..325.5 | 2.3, 323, 305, 319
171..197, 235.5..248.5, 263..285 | -0.5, 305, 267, 280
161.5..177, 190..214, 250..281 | -3.5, 263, 277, 268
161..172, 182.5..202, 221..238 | -3.8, 267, 279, 272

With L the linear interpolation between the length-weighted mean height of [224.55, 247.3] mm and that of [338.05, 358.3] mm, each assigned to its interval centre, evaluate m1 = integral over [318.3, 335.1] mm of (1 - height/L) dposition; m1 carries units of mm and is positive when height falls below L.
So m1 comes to 1.9 mm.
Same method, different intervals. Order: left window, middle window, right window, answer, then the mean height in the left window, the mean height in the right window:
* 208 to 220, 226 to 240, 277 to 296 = 0.6 mm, 298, 258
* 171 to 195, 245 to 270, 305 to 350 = 2.6 mm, 305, 343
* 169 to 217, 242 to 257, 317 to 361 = 1.3 mm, 301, 361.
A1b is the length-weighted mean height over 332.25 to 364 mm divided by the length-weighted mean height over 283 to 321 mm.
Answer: 1.3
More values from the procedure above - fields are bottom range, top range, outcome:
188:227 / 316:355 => 1.17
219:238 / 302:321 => 1.12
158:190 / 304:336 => 1.15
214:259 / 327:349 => 1.28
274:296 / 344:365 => 1.53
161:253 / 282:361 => 1.13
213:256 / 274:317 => 0.98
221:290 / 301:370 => 1.28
